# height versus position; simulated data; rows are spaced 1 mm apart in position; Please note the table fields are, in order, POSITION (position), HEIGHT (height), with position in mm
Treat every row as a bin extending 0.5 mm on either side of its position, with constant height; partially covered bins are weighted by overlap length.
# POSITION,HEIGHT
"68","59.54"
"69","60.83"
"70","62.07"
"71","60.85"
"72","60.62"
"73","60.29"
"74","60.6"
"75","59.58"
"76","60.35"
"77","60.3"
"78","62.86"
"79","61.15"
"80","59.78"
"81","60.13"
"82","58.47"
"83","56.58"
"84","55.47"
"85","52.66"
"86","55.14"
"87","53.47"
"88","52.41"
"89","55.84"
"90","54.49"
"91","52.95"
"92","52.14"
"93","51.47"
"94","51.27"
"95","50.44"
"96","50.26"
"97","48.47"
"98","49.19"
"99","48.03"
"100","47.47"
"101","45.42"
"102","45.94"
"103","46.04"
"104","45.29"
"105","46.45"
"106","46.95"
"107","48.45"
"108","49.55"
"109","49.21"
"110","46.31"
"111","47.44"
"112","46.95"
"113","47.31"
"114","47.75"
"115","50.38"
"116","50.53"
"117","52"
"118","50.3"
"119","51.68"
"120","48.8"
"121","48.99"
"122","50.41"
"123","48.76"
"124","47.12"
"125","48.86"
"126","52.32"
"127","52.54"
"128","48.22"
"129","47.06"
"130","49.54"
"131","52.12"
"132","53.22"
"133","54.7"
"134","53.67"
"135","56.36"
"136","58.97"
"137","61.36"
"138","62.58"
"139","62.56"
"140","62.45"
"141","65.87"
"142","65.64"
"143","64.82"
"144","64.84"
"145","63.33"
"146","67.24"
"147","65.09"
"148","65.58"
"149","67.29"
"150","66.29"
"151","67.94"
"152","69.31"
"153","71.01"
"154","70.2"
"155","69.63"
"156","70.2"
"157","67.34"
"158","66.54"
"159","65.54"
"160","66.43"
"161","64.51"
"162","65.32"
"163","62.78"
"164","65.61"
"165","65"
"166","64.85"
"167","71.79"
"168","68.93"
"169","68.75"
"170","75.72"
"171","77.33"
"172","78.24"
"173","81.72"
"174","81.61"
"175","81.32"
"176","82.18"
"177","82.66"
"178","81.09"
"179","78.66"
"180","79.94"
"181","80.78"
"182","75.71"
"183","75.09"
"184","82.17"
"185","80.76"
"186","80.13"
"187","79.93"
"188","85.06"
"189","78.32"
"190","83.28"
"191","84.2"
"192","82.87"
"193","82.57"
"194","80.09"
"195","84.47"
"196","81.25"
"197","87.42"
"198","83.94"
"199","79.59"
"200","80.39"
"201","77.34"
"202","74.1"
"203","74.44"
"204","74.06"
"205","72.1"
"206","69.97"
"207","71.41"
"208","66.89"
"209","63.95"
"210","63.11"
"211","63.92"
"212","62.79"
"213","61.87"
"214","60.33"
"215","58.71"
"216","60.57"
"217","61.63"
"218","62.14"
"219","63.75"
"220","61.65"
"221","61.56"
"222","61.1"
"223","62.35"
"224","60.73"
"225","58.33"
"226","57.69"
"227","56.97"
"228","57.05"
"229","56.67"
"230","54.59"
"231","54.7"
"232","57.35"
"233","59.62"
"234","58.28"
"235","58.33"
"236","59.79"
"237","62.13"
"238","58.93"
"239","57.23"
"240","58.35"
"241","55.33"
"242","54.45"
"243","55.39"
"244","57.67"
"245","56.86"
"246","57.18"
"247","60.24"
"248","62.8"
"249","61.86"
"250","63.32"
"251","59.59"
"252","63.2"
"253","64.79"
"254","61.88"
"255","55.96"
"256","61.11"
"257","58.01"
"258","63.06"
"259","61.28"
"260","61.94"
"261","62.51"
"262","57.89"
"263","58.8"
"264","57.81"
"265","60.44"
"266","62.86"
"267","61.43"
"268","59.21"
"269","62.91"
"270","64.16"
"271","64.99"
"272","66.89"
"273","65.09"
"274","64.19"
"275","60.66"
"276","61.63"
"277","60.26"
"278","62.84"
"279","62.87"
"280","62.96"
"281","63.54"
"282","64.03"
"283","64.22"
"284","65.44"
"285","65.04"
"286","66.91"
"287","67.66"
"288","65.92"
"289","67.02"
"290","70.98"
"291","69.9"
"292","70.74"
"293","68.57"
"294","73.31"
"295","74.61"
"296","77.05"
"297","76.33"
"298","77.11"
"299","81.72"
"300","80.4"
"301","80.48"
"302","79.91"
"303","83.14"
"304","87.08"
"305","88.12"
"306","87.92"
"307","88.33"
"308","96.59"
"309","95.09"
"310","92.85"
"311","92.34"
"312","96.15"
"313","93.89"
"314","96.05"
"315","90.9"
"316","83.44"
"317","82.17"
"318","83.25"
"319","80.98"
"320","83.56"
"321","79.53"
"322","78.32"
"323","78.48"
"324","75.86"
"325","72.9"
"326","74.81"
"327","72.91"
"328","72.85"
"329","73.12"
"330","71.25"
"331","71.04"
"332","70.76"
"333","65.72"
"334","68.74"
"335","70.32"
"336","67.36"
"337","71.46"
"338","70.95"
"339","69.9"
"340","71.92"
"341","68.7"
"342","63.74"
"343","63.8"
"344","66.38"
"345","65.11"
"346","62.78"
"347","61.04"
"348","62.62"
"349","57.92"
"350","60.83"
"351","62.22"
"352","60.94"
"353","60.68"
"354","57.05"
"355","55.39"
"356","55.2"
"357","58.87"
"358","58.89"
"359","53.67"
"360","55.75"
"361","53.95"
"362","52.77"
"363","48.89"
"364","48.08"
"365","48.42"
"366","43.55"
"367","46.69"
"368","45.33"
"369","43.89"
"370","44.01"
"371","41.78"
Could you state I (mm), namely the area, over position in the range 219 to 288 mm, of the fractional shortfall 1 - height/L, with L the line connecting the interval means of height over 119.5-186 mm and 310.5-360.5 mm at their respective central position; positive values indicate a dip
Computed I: 7.88 mm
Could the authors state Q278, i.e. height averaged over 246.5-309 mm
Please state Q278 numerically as 68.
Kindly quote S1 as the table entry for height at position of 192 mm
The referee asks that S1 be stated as 82.87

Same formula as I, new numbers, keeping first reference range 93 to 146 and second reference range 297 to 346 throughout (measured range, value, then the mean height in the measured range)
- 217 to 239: 2.3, 59.2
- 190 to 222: -4.1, 71.4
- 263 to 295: 3.6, 64.7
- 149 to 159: -2.1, 68.5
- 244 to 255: 1.3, 60.8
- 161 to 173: -2.3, 69.8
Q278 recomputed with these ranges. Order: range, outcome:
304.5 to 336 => 81.3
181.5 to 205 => 80.1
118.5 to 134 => 50.4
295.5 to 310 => 84.5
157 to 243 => 69.4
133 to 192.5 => 71.1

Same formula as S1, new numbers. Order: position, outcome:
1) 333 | 65.72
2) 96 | 50.26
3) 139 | 62.56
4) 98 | 49.19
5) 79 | 61.15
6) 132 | 53.22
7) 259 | 61.28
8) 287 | 67.66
